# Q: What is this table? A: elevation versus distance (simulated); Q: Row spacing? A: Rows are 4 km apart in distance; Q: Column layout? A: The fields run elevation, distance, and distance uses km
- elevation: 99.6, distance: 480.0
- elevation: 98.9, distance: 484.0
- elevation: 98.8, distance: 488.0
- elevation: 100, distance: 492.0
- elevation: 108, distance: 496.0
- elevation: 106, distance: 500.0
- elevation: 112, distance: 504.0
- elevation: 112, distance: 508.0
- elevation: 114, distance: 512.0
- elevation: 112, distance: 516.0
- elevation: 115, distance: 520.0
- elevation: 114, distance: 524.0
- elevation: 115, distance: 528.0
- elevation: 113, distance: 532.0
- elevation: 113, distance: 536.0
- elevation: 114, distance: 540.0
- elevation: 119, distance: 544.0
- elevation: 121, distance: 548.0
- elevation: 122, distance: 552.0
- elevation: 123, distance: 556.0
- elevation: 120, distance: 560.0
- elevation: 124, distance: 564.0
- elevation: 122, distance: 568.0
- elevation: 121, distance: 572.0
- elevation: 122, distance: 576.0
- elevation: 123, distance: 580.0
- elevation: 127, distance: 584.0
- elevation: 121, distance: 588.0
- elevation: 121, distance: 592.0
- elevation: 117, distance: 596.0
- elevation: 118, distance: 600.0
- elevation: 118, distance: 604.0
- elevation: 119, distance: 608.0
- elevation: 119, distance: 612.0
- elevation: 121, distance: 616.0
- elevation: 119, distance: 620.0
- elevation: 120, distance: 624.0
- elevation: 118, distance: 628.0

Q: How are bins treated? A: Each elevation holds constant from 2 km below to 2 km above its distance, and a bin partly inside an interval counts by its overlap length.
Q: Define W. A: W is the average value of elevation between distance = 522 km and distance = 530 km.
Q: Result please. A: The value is 114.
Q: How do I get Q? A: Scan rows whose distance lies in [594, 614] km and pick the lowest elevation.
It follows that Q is 117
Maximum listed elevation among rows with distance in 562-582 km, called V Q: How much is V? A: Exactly 124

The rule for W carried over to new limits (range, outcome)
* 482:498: 101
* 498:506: 109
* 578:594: 123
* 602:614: 119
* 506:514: 113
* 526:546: 115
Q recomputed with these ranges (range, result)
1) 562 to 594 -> 121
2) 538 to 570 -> 114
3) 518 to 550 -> 113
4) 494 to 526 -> 106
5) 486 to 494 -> 98.8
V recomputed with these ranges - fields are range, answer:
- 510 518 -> 114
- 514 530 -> 115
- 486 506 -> 112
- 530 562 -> 123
